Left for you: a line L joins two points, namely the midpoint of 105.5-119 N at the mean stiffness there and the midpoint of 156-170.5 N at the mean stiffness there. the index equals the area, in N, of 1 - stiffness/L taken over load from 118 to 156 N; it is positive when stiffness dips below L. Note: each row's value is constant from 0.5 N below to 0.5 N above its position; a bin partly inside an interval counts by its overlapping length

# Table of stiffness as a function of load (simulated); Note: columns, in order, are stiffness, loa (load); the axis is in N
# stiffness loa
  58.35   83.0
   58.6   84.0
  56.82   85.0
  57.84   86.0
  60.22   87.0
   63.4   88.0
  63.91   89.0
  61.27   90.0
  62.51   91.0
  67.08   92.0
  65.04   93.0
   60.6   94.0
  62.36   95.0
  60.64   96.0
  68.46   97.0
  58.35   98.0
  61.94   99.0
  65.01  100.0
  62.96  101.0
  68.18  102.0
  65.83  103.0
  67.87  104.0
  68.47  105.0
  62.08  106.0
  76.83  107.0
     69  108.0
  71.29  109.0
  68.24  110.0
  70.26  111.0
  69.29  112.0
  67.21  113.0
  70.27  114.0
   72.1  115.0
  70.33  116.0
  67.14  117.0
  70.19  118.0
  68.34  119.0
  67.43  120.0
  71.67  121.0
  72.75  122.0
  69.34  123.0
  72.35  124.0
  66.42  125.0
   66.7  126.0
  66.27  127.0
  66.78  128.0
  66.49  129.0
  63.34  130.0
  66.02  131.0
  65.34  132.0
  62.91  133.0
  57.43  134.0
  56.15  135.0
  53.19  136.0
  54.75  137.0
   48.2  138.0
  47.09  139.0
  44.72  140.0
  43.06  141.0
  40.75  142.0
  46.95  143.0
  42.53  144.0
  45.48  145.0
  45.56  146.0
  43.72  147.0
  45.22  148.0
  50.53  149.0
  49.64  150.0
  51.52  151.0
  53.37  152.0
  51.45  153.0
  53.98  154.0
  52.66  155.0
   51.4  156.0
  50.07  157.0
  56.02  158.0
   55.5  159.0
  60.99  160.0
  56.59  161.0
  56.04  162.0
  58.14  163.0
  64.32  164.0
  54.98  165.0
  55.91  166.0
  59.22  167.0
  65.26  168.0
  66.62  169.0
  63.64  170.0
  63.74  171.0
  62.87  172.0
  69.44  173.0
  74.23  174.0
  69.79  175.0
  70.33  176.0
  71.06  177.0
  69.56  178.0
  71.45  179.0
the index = 4.6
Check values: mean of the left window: 69.5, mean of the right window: 58.6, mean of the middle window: 56.6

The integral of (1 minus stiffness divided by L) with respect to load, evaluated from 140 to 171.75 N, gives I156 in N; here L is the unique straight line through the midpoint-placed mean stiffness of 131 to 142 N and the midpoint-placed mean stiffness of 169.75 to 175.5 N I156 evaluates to 4.1 N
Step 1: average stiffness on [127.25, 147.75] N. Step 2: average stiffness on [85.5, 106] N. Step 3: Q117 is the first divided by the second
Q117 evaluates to 0.84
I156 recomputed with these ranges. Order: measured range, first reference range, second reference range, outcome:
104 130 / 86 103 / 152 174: -3.05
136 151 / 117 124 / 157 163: 3.72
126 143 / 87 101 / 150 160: 0.04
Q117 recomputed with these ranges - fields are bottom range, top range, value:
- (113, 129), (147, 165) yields 0.78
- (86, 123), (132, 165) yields 0.78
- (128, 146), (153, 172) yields 1.09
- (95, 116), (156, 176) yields 0.91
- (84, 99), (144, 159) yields 0.81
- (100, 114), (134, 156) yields 0.72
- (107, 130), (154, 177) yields 0.88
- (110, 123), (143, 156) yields 0.70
